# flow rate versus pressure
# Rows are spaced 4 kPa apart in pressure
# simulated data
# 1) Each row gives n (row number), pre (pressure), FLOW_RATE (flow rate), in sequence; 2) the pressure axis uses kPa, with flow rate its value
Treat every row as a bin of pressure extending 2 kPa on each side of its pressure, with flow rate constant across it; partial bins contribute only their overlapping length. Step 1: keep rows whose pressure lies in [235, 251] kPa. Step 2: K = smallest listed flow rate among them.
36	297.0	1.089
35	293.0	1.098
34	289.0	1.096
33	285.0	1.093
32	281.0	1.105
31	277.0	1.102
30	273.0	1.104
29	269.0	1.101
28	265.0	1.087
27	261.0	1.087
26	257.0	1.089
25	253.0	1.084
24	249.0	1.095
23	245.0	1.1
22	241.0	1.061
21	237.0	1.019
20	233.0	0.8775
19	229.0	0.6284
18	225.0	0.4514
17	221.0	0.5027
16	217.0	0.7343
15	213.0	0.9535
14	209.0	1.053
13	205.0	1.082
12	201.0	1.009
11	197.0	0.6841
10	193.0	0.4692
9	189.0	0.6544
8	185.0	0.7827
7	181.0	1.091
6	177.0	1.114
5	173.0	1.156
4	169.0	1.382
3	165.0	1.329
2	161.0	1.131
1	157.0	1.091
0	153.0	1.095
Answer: 1.019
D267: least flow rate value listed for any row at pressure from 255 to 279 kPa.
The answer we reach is 1.087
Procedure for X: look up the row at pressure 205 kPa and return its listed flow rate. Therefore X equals 1.082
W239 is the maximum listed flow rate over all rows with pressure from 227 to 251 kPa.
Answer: 1.1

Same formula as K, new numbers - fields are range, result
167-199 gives 0.4692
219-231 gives 0.4514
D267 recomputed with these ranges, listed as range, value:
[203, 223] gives 0.5027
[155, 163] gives 1.091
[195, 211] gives 0.6841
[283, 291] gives 1.093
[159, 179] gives 1.114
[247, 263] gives 1.084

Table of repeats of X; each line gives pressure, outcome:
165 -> 1.329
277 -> 1.102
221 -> 0.5027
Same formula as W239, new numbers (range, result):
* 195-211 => 1.082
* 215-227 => 0.7343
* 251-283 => 1.105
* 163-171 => 1.382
